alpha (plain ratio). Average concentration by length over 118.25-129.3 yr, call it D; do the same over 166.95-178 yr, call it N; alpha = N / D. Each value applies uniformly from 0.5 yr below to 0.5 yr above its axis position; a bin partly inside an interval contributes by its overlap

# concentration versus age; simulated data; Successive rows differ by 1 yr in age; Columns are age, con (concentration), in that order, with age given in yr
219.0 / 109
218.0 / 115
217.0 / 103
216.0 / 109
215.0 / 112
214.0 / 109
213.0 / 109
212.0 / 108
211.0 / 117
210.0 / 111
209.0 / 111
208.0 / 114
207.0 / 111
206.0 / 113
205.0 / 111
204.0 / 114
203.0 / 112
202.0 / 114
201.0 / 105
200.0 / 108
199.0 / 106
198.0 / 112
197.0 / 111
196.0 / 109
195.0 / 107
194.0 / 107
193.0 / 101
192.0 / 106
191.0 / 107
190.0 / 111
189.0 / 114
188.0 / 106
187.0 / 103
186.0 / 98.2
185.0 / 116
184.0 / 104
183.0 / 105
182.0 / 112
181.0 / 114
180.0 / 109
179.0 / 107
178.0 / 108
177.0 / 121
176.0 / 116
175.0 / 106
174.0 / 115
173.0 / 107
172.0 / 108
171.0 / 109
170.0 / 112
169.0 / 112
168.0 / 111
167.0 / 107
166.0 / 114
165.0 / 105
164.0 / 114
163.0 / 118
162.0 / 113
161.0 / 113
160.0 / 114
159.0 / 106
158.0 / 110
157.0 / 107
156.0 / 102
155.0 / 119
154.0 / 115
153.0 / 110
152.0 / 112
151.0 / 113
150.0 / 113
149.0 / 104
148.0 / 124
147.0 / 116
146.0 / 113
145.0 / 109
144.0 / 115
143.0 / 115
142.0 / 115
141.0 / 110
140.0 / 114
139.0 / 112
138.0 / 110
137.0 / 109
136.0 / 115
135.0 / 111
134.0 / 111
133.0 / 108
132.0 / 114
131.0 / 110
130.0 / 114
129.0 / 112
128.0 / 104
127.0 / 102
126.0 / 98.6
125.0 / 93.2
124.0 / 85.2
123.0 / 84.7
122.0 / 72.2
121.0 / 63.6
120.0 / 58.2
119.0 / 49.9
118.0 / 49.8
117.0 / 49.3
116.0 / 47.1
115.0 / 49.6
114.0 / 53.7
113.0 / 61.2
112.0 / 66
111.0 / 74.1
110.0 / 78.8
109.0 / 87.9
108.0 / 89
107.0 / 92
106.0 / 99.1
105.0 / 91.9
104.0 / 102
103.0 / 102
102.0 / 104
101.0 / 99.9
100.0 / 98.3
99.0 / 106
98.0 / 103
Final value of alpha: 1.3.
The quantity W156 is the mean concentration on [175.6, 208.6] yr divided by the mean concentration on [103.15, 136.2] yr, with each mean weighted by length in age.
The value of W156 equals 1.29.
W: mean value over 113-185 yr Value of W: 103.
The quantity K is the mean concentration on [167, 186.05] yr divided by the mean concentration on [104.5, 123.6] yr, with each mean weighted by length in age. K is 1.6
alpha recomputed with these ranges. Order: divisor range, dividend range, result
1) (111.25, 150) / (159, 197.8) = 1.17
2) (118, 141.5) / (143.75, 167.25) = 1.15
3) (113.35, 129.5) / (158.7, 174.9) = 1.52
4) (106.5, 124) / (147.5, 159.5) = 1.66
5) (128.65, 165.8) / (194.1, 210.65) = 0.99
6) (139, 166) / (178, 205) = 0.97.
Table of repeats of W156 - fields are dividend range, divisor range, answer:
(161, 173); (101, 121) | 1.49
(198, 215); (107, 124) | 1.68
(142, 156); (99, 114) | 1.28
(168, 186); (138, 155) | 0.97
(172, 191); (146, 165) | 0.98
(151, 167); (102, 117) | 1.43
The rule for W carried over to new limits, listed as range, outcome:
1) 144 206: 110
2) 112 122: 55.1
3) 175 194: 109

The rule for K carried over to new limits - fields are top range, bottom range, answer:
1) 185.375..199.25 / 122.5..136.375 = 1.03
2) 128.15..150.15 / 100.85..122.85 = 1.51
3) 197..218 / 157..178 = 0.99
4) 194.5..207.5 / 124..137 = 1.03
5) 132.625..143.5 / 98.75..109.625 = 1.15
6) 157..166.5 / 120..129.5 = 1.26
